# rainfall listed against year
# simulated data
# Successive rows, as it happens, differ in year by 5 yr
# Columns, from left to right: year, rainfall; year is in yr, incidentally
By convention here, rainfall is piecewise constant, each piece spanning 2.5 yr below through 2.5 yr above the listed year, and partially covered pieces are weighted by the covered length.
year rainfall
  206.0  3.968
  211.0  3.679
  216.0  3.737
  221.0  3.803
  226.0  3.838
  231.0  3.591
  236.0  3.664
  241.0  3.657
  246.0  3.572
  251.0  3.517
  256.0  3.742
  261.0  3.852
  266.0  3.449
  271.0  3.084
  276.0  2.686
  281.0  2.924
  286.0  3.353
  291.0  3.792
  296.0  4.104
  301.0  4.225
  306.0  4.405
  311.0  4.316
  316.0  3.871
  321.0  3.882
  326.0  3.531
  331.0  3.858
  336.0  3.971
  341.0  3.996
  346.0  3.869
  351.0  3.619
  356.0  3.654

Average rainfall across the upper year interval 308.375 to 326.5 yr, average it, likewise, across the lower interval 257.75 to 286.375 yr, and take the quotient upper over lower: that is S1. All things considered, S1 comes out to 1.22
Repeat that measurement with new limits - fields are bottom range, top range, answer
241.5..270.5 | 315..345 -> 1.07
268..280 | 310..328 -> 1.33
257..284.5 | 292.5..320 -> 1.28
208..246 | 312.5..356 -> 1.03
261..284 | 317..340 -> 1.22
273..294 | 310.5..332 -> 1.20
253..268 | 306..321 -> 1.12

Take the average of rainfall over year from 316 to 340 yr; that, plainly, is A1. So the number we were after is 3.83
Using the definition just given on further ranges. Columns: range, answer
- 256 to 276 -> 3.4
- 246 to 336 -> 3.69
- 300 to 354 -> 3.95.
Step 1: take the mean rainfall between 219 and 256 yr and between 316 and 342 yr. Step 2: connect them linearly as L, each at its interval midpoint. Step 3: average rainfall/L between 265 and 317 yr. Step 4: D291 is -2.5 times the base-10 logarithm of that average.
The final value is 0.034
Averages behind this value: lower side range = 3.67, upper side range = 3.84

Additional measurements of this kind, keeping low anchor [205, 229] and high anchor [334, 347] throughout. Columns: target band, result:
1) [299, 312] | -0.109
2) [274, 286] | 0.305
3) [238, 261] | 0.054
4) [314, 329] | 0.047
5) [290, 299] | -0.027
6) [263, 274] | 0.181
